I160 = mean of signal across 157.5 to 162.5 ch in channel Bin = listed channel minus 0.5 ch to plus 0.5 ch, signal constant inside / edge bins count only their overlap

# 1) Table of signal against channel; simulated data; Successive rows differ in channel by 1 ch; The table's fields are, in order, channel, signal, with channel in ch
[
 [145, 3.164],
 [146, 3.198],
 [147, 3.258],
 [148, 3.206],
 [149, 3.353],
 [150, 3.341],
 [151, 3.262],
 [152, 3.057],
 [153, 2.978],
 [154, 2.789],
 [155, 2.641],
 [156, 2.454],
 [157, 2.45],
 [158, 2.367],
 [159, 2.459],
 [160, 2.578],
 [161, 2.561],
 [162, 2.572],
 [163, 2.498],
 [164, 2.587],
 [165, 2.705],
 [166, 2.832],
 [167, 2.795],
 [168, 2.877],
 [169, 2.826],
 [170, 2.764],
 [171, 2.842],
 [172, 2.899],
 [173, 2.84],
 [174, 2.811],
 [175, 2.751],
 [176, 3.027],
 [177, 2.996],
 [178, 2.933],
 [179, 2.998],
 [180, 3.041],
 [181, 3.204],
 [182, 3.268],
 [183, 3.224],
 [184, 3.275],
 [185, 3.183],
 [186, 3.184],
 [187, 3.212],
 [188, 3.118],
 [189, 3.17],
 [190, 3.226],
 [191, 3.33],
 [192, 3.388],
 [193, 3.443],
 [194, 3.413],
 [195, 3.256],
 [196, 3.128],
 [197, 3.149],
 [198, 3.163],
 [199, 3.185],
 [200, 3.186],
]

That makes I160 2.51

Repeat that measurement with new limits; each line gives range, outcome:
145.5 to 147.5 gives 3.23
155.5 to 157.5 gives 2.45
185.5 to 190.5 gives 3.18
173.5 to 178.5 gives 2.9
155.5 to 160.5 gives 2.46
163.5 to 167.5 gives 2.73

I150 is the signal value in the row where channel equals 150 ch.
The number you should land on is 3.341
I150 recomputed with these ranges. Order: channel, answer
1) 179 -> 2.998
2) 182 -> 3.268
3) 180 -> 3.041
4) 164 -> 2.587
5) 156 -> 2.454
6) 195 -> 3.256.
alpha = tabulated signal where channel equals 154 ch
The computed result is 2.789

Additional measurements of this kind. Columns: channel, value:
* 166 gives 2.832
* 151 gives 3.262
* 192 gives 3.388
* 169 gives 2.826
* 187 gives 3.212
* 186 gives 3.184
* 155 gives 2.641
